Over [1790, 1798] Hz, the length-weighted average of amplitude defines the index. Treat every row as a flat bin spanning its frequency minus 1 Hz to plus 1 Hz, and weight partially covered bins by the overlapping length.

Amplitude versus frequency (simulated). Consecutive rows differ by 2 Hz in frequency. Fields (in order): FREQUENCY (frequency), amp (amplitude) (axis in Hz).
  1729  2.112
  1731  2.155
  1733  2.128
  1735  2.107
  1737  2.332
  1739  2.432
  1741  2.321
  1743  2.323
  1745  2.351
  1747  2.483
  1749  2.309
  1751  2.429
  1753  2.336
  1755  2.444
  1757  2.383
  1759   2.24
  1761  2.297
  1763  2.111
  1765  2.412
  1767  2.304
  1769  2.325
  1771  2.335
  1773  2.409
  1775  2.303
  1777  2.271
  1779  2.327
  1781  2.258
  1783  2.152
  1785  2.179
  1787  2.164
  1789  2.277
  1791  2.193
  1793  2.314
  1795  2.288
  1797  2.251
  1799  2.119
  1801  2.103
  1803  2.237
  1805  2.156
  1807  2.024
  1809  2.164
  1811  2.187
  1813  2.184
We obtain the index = 2.26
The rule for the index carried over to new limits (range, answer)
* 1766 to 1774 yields 2.34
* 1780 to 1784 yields 2.21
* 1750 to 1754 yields 2.38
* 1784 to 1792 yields 2.2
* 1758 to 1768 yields 2.27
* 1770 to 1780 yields 2.33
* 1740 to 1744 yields 2.32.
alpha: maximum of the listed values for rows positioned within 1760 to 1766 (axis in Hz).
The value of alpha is 2.412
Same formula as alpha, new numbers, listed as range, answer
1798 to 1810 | 2.237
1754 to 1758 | 2.444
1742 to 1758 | 2.483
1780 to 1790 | 2.277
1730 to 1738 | 2.332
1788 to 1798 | 2.314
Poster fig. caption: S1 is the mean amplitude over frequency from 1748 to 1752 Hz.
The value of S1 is 2.37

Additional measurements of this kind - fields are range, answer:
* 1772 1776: 2.36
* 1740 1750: 2.36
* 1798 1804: 2.15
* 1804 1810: 2.11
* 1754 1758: 2.41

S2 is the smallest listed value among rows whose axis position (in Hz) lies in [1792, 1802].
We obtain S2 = 2.103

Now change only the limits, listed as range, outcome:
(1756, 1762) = 2.24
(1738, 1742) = 2.321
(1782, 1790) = 2.152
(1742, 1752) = 2.309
